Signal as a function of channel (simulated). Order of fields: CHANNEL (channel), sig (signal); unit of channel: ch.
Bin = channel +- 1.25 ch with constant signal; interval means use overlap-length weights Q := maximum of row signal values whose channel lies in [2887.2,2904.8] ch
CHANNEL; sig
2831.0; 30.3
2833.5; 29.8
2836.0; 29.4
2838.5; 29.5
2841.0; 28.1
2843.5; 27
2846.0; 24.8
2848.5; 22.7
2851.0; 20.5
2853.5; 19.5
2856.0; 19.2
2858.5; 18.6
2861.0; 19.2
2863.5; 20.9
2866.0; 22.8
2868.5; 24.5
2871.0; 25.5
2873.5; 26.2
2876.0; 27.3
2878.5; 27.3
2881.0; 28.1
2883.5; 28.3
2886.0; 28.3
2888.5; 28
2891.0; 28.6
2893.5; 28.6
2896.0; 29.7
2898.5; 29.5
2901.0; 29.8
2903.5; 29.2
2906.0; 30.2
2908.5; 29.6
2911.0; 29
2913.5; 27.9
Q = 29.8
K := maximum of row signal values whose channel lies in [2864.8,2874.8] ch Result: 26.2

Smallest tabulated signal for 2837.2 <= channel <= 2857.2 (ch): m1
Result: 19.2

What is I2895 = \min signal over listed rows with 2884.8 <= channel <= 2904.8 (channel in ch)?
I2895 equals 28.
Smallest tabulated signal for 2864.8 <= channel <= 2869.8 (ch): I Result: 22.8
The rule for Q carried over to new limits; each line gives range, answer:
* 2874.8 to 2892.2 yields 28.6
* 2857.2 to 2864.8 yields 20.9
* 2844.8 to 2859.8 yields 24.8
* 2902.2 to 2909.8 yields 30.2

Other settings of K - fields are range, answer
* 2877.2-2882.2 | 28.1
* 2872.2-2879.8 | 27.3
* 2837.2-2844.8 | 29.5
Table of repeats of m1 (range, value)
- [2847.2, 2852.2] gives 20.5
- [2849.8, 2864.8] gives 18.6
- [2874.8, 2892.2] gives 27.3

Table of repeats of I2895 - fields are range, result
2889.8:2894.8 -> 28.6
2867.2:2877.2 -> 24.5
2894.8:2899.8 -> 29.5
